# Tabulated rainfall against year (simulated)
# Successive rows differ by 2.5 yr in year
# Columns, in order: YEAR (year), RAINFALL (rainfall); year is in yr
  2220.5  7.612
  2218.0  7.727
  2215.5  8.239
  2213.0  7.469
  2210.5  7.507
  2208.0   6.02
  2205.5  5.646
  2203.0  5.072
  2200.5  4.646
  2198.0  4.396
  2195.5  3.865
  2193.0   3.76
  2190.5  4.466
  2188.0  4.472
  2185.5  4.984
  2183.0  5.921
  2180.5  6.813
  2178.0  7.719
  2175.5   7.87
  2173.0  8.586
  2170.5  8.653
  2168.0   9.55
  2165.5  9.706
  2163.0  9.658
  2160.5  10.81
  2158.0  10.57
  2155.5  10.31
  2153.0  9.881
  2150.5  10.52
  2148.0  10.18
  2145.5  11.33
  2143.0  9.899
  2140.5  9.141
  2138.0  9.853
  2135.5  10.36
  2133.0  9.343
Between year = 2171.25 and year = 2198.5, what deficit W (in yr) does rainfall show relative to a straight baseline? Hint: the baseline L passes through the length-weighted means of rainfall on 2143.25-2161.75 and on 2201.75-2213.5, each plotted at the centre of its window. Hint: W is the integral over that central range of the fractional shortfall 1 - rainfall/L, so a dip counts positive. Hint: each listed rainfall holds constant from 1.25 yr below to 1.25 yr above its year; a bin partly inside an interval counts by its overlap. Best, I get 7.8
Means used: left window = 10.5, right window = 6.27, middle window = 5.8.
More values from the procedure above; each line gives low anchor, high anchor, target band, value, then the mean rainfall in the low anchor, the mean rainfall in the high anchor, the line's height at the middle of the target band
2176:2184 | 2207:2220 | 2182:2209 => 8.85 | 6.94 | 7.43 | 7.17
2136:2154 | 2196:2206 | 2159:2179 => -3.15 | 10.1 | 4.81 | 7.85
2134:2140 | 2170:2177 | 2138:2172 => -3.21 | 9.95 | 8.32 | 9.15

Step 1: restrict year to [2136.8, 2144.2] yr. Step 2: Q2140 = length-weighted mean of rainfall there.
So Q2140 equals 9.63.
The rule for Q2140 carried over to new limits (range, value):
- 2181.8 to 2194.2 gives 4.72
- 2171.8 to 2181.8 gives 7.73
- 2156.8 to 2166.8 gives 10.2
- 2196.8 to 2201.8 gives 4.53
